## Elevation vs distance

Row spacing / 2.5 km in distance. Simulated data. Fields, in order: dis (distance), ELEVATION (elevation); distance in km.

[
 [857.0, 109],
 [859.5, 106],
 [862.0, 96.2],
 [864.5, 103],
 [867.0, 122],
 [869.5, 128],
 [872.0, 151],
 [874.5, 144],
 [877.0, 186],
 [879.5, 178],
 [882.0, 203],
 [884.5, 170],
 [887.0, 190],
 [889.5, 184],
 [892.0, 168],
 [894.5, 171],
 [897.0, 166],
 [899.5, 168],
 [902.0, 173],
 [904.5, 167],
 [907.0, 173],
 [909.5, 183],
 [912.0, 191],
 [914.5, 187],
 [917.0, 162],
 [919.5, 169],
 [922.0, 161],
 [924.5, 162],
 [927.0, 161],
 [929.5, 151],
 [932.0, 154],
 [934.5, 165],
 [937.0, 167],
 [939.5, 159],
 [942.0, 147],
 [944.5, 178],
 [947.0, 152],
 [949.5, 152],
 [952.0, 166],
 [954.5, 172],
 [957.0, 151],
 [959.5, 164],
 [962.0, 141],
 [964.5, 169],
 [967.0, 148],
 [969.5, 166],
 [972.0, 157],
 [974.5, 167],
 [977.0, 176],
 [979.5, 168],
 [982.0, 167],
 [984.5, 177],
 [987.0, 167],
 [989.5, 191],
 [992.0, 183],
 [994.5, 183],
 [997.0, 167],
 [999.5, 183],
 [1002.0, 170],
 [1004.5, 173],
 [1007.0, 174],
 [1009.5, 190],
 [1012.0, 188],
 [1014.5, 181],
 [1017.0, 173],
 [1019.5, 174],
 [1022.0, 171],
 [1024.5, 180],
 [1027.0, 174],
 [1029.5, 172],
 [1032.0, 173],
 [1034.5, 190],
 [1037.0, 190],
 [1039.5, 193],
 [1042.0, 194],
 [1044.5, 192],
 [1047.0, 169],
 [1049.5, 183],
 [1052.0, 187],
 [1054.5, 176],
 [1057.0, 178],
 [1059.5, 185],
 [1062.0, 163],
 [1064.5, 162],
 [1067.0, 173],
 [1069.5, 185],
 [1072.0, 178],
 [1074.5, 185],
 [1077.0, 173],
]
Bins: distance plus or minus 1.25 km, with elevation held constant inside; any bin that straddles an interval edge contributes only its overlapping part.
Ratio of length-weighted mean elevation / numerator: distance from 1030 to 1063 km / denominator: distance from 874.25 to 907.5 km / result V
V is 1.04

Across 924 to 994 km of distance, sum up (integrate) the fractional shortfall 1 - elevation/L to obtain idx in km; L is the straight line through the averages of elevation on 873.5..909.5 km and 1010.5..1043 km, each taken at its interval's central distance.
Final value 5.6 km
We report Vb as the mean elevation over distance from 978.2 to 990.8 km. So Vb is 174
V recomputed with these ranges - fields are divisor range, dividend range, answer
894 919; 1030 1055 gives 1.06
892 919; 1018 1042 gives 1.04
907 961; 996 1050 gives 1.09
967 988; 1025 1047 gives 1.10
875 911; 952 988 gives 0.93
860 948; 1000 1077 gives 1.10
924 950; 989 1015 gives 1.13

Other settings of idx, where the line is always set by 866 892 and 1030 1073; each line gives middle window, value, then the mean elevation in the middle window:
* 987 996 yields -0.36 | 183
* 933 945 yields 0.63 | 162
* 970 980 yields 0.42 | 167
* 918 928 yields 0.38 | 163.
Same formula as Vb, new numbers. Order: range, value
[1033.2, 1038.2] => 190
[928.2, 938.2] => 159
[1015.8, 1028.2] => 174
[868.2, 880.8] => 157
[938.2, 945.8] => 161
